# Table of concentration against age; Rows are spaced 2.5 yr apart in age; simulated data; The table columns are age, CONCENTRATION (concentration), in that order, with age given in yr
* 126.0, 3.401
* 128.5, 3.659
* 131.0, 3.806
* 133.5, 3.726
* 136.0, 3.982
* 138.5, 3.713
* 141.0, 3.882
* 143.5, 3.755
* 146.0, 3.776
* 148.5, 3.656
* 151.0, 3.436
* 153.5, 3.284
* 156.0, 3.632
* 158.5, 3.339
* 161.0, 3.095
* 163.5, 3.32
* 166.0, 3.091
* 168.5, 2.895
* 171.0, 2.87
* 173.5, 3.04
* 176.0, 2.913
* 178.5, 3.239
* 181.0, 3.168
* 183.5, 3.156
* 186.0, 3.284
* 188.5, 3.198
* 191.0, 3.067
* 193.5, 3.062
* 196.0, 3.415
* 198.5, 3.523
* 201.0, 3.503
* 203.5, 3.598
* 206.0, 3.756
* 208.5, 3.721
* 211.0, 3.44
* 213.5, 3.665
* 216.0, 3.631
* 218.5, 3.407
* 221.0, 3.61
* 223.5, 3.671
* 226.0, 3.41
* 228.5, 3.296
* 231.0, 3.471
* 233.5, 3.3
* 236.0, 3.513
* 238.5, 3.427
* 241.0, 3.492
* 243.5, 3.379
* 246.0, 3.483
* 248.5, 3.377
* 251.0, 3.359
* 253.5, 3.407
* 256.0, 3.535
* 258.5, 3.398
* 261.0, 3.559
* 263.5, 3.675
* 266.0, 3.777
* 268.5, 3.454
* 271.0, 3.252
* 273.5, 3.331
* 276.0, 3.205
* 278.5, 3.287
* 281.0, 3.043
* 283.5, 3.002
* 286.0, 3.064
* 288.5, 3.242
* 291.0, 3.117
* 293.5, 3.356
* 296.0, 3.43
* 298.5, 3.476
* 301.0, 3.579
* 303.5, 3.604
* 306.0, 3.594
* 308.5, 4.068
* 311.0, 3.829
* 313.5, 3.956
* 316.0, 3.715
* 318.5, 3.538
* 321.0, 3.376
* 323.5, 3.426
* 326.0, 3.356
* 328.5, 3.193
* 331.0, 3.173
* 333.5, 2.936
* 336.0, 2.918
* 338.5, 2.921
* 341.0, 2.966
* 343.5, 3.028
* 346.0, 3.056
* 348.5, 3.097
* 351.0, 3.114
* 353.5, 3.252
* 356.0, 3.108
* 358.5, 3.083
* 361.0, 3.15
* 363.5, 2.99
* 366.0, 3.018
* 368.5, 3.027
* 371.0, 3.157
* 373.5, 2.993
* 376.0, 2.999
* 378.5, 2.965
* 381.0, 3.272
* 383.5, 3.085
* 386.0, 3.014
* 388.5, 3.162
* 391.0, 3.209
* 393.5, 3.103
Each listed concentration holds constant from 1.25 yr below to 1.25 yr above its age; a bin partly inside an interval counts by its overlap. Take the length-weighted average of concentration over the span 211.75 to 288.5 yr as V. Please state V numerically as 3.41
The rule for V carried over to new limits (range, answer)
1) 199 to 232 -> 3.55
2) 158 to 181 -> 3.09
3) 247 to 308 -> 3.39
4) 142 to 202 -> 3.28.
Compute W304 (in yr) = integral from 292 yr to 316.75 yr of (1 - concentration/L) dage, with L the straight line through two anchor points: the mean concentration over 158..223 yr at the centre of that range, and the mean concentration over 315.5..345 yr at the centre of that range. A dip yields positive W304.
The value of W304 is -3.3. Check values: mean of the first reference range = 3.31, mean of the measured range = 3.65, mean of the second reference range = 3.2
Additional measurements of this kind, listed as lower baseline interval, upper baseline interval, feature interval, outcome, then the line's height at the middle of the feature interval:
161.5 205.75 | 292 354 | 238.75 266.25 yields -1.7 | 3.28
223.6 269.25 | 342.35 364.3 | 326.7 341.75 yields 0.6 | 3.17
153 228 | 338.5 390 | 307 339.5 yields -2.9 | 3.13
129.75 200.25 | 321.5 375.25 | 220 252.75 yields -1.8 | 3.26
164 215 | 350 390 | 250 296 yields -2.1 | 3.19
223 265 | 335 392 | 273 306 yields 0.1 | 3.31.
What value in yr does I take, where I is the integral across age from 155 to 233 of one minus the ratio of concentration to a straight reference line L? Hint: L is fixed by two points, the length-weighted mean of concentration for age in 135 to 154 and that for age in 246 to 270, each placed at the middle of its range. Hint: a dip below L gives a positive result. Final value 5.89 yr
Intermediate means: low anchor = 3.7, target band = 3.34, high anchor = 3.5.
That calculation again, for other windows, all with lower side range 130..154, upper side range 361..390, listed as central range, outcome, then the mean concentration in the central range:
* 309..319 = -1.73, 3.8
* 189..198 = 0.91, 3.21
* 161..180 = 3.02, 3.06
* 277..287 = 0.67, 3.1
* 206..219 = -0.30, 3.6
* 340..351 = 0.36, 3.05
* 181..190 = 0.98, 3.2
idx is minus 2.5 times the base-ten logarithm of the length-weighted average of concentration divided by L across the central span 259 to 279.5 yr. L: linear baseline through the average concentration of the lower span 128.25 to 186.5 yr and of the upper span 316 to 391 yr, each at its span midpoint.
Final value -0.064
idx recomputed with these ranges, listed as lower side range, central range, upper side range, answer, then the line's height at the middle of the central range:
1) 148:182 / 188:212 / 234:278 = -0.04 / 3.3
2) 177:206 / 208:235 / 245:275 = -0.04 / 3.38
